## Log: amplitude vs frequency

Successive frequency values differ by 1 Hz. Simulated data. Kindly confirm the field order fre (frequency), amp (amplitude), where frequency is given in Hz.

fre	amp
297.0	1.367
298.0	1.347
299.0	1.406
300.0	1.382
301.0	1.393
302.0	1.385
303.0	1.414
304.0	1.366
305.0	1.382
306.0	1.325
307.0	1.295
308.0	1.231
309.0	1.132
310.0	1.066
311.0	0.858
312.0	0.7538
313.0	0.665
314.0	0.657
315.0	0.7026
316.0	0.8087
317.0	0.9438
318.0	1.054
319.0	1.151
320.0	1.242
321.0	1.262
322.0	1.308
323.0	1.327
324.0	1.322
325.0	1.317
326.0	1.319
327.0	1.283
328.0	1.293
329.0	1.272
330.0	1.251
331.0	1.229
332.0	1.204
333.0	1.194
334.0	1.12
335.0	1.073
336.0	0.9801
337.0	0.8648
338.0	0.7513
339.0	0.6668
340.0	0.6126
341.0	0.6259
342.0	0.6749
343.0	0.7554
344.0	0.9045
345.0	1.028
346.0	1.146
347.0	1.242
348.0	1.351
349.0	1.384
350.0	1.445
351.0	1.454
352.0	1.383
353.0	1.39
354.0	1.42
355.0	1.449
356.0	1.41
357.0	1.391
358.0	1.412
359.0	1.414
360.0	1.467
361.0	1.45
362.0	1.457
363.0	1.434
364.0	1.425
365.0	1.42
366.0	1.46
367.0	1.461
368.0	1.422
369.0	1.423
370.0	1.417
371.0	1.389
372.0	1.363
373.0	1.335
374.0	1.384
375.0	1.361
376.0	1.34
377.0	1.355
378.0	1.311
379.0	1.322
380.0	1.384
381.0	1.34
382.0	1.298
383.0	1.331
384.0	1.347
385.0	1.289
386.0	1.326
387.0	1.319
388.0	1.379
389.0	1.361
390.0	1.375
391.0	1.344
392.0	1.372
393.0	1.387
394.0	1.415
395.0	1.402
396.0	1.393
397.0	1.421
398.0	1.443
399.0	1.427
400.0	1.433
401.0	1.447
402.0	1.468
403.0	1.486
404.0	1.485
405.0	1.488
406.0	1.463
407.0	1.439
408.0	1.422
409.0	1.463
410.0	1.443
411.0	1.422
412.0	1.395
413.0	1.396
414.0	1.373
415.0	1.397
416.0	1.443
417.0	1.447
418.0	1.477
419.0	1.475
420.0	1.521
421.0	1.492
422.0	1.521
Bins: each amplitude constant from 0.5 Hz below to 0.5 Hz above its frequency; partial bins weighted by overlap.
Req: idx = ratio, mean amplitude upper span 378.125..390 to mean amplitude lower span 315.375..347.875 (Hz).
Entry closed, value 1.2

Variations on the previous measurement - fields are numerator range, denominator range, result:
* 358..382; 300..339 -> 1.23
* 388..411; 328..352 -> 1.34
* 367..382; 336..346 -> 1.72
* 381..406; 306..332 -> 1.25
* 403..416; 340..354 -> 1.27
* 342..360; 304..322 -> 1.22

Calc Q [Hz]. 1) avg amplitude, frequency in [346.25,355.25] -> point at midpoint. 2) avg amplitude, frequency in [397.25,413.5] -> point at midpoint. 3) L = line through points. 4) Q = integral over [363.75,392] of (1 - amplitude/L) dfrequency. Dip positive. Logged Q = 0.9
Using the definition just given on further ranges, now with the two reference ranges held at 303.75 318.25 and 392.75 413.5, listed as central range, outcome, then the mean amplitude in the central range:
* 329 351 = 2.0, 1.04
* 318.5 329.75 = -2.2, 1.28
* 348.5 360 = -2.0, 1.42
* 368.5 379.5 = -0.5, 1.36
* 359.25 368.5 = -1.4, 1.44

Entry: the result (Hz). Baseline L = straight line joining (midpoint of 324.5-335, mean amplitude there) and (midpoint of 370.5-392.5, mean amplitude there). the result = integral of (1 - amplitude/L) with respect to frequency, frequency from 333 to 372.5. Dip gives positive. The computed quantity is 1.9 Hz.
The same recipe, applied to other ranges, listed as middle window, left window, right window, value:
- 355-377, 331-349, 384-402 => -4.5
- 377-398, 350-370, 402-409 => 1.3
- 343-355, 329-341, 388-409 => -2.0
